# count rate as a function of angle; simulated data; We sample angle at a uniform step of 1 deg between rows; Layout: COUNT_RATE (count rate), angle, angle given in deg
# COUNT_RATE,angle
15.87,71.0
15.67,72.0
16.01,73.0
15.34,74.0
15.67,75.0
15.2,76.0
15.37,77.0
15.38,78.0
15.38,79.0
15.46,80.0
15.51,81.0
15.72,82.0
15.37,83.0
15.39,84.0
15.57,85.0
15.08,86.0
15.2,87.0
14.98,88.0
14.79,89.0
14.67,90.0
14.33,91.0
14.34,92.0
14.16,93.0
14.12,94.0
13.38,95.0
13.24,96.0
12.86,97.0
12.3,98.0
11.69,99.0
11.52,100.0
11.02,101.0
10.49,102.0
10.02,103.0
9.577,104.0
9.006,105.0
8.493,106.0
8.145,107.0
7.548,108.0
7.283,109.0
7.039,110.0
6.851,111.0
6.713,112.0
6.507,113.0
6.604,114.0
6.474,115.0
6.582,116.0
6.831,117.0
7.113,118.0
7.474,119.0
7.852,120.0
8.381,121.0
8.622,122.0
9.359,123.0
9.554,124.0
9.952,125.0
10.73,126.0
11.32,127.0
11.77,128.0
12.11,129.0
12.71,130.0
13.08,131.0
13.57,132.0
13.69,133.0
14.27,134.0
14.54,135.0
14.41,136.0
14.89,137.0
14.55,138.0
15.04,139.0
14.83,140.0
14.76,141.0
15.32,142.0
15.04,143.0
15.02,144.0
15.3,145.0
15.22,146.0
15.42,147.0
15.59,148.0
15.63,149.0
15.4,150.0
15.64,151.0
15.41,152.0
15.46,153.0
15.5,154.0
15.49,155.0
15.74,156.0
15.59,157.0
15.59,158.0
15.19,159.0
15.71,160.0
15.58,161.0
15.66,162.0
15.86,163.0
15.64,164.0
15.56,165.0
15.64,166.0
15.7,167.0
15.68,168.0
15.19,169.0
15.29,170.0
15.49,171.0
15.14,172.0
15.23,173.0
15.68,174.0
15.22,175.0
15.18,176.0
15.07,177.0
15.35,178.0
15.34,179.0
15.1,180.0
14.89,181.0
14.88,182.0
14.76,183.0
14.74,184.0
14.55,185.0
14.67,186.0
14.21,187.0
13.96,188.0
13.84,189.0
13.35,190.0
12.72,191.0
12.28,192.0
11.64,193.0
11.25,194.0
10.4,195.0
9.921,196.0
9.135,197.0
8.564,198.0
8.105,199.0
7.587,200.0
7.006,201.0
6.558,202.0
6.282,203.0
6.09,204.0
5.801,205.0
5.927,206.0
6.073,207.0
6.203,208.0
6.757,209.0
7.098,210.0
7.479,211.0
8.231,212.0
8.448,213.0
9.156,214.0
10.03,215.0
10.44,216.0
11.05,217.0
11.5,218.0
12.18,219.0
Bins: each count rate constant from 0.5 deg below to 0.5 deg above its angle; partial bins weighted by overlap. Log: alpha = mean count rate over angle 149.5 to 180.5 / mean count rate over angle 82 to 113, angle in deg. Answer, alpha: 1.31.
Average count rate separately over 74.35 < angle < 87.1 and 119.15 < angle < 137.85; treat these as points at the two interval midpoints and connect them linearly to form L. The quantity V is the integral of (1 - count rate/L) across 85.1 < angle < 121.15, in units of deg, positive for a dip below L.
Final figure 8.9 deg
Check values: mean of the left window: 15.4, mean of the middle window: 10.4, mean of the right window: 11.7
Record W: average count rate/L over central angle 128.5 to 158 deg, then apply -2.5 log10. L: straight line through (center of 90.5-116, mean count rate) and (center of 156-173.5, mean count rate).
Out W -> -0.09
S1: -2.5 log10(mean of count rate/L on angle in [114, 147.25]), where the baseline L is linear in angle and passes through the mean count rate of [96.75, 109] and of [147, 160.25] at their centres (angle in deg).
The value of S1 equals 0.12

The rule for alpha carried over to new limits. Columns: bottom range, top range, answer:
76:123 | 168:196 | 1.25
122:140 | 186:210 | 0.74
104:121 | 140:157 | 2.08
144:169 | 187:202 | 0.69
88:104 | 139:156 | 1.19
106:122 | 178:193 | 1.96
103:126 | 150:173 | 1.96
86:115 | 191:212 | 0.74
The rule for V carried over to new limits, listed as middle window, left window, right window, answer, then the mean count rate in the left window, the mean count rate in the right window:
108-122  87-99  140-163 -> 7.10 deg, 13.9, 15.4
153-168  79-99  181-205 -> -4.22 deg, 14.5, 11.1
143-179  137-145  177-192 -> -1.84 deg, 15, 14.4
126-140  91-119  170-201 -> -3.29 deg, 9.67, 13.2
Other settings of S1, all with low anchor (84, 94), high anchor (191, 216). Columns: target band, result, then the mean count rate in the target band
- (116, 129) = 0.37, 9.1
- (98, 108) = 0.37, 9.99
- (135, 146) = -0.25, 14.9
